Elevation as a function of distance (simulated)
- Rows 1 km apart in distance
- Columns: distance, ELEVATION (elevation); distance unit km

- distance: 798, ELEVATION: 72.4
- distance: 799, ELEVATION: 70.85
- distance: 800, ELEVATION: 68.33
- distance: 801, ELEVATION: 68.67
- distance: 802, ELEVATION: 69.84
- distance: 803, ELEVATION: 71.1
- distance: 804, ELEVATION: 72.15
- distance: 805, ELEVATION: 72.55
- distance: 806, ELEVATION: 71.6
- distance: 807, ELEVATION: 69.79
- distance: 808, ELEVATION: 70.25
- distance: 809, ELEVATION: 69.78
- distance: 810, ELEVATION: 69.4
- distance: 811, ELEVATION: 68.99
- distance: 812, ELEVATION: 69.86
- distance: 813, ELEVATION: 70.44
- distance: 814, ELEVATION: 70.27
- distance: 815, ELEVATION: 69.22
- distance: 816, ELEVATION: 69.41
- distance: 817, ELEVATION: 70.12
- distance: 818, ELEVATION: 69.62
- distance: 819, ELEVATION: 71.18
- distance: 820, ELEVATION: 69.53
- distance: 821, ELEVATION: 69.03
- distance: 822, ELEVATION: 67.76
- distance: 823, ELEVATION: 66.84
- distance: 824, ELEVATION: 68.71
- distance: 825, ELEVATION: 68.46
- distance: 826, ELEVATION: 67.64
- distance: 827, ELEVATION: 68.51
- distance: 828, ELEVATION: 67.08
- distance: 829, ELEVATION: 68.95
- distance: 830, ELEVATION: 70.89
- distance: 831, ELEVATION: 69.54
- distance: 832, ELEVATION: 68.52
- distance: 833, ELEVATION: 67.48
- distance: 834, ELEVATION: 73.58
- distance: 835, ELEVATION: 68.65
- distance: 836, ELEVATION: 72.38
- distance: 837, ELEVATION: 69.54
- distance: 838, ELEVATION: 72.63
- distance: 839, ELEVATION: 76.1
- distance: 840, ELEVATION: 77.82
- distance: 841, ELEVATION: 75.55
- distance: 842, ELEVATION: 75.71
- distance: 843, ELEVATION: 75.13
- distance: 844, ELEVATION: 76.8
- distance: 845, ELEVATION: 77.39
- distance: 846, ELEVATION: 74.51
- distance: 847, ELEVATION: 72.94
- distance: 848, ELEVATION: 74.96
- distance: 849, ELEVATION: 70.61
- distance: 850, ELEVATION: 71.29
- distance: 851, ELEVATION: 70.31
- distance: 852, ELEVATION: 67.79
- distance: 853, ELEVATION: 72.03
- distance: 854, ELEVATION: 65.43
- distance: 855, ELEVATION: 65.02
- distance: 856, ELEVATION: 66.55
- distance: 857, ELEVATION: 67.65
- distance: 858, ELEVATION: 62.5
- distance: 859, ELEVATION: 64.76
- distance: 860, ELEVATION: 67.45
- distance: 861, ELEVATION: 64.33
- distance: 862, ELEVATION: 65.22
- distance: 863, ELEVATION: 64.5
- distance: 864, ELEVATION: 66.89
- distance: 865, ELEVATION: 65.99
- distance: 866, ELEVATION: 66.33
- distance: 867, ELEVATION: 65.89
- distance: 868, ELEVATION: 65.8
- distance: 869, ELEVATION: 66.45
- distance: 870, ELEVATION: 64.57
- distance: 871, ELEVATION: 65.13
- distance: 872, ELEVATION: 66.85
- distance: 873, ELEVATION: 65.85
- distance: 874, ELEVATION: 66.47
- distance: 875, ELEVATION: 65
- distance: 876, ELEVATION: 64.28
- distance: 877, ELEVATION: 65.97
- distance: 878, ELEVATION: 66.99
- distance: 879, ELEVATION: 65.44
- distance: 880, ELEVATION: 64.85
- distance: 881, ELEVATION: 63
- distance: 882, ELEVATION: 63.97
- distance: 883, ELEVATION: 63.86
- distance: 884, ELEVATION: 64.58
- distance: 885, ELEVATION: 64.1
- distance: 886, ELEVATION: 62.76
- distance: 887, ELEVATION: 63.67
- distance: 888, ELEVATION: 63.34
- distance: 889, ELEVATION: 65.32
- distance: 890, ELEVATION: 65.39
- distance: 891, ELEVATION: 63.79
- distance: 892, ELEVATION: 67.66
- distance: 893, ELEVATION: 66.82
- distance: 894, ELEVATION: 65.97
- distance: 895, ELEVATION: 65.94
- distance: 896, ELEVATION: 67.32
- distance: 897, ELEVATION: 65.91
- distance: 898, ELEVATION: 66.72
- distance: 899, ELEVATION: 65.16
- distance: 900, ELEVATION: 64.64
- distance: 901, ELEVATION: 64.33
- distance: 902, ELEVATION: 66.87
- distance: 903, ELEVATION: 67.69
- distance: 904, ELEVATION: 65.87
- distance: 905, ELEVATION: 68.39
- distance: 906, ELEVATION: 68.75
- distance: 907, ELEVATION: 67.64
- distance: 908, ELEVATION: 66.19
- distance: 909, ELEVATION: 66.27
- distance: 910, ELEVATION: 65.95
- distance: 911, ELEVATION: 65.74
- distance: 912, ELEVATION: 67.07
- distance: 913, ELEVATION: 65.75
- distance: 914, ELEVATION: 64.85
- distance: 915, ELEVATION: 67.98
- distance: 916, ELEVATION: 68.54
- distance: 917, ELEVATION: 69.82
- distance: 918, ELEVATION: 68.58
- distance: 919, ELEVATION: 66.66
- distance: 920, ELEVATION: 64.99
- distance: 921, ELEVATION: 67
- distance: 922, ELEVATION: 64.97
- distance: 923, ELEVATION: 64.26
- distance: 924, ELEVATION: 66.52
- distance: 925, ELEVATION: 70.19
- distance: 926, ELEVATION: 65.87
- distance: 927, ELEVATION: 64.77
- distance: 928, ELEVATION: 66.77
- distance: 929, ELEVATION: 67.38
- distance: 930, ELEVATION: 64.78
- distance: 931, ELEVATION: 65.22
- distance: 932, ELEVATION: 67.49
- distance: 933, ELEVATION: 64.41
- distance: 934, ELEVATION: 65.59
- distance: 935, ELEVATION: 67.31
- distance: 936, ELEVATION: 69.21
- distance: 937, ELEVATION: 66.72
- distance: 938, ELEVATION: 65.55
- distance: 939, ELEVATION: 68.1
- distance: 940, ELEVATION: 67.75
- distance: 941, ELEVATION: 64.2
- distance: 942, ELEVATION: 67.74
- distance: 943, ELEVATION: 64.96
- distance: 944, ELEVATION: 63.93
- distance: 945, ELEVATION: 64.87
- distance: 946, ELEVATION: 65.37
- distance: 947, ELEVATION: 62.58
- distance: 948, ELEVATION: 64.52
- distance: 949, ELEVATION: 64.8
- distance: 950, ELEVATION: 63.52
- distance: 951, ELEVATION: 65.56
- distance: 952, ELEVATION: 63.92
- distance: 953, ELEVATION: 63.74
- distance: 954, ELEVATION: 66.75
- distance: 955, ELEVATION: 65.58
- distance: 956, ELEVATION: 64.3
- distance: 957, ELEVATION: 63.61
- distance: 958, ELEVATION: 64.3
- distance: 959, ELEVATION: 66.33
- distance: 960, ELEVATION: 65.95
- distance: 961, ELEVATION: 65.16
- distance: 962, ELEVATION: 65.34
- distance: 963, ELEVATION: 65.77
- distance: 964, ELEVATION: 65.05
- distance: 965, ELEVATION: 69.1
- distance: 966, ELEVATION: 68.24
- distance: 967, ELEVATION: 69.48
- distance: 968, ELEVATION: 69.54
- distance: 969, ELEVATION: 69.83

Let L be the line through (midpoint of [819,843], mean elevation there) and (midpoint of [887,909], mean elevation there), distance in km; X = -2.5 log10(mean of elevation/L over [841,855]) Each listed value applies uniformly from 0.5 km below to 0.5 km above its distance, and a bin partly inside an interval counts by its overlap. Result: -0.05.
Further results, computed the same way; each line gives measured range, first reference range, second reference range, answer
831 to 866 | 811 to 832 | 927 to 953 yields -0.03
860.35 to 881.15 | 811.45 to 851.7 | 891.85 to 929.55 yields 0.05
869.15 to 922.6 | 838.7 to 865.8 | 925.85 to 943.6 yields 0.04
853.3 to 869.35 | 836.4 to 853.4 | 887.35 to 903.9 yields 0.08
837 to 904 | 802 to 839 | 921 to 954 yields 0.01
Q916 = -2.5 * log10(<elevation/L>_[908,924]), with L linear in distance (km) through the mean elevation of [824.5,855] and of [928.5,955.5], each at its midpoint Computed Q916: 0.009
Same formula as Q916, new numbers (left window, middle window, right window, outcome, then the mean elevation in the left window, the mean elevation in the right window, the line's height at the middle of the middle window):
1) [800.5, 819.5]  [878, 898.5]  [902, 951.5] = 0.04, 70.2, 66.3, 67.6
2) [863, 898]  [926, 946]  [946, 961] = -0.02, 65.4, 64.7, 64.9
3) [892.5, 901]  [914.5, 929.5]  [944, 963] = -0.02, 66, 64.8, 65.4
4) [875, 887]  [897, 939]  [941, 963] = -0.03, 64.5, 64.9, 64.7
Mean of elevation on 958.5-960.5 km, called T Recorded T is 66.1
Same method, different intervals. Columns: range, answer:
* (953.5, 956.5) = 65.5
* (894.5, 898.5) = 66.5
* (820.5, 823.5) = 67.9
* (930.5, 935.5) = 66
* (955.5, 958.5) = 64.1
